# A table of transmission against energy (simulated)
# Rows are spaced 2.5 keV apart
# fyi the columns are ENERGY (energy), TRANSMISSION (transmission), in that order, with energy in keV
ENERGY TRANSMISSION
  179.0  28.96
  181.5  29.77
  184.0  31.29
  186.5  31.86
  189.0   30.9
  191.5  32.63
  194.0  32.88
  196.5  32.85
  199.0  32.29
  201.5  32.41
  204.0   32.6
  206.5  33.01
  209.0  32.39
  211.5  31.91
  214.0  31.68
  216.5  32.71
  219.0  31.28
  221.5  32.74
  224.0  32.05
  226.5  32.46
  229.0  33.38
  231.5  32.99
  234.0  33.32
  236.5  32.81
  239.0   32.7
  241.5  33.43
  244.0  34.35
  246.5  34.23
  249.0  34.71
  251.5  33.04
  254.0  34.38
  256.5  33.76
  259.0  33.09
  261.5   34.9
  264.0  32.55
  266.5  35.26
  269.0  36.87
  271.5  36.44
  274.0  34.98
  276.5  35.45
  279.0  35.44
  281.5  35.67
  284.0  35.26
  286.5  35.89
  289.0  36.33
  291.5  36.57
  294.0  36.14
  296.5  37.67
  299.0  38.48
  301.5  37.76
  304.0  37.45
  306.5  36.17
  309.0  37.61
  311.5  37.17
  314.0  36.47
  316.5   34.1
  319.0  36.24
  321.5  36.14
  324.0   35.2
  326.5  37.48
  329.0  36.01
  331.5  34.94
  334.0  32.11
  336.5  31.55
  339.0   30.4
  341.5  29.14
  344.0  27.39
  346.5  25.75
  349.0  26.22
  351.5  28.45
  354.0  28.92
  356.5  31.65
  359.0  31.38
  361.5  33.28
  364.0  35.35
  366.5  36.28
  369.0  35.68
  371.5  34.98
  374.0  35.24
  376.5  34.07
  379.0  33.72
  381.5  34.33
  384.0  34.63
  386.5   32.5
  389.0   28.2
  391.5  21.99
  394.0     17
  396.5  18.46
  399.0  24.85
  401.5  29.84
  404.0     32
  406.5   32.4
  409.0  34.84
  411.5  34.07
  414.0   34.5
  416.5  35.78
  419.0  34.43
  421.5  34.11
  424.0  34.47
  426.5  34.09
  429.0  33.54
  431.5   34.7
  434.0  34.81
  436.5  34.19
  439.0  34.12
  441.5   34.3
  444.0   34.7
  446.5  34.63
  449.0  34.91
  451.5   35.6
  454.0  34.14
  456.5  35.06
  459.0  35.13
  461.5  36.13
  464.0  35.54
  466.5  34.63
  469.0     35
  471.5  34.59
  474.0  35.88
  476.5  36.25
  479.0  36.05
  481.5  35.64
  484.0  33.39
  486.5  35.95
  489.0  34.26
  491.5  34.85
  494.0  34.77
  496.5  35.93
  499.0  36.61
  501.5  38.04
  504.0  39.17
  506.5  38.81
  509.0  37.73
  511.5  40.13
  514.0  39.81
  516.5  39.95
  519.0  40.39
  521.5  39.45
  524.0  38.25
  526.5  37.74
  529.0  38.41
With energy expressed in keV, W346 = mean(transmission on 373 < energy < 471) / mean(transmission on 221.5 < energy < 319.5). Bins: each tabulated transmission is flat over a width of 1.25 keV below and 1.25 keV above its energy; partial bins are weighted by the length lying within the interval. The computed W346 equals 0.9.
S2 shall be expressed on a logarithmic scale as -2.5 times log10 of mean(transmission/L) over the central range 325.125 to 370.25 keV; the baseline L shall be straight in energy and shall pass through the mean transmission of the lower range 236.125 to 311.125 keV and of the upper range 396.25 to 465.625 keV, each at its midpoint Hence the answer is 0.090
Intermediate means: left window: 35.4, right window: 33.6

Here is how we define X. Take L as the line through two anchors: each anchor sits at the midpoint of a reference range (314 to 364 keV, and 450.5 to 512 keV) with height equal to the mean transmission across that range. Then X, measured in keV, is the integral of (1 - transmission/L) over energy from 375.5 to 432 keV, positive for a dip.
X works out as 4.5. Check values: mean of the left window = 32.1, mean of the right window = 35.9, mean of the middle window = 31.2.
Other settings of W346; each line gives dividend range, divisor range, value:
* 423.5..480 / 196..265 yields 1.06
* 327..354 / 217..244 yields 0.93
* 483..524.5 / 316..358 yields 1.18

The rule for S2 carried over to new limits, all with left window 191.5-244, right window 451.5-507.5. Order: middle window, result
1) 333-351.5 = 0.18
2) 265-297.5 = -0.08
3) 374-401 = 0.22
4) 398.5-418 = 0.07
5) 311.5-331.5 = -0.07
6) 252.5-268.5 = -0.03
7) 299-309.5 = -0.11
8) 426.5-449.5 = 0.03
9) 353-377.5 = 0.02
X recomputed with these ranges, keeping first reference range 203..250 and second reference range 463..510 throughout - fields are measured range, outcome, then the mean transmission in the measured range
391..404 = 4.3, 23.4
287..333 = -3.6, 36.5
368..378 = -0.1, 34.9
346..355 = 1.8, 27.4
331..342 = 0.8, 31.6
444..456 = 0.2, 34.8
